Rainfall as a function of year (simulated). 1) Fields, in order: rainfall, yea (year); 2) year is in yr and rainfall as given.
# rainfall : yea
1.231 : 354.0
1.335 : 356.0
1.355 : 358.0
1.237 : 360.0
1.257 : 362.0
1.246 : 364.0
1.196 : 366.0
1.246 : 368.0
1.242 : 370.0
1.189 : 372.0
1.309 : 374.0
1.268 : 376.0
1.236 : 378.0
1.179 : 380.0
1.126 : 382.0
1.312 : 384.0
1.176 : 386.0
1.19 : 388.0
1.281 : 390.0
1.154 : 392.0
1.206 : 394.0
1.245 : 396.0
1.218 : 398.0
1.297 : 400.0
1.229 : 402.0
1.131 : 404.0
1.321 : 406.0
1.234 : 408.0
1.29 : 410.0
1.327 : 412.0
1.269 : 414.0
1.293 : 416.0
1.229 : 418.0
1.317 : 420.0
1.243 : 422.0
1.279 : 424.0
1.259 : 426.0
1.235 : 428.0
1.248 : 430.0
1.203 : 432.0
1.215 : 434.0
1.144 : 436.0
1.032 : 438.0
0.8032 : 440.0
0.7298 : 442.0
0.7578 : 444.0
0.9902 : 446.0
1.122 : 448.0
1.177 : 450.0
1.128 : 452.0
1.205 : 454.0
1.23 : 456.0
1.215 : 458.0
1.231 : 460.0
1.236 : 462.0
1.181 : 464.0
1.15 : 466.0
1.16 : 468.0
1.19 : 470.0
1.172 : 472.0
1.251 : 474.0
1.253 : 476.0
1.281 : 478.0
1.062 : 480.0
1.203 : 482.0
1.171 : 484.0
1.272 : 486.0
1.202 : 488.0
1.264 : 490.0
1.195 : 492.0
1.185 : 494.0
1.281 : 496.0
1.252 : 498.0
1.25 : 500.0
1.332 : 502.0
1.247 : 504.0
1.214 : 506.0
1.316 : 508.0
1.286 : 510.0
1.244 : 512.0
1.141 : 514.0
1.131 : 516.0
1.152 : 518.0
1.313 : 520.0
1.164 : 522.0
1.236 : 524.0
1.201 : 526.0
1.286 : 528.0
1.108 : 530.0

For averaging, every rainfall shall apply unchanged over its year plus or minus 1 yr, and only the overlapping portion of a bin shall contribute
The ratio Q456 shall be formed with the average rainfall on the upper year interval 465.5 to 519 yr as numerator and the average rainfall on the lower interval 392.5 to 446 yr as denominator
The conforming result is 1.0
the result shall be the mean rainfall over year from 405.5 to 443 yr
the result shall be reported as 1.19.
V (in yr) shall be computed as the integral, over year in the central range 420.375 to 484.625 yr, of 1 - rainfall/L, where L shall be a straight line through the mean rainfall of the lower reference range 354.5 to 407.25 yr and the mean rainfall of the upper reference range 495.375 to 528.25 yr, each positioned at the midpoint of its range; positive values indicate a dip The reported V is 4.51 yr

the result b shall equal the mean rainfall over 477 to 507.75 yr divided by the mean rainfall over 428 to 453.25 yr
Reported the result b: 1.17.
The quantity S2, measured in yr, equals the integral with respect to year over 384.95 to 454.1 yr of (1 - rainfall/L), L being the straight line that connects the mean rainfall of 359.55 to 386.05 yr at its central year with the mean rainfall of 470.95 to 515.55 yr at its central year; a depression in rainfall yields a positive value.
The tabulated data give 3.07 yr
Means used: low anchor 1.23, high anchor 1.23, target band 1.18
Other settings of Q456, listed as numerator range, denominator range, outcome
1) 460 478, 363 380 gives 0.97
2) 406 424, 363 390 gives 1.04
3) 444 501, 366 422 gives 0.96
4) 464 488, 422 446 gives 1.10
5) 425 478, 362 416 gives 0.92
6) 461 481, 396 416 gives 0.95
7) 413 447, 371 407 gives 0.92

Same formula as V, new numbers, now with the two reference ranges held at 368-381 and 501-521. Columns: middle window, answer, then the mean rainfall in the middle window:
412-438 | 0.0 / 1.24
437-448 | 3.1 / 0.886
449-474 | 0.9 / 1.19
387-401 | 0.1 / 1.23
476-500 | 0.4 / 1.22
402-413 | -0.2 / 1.26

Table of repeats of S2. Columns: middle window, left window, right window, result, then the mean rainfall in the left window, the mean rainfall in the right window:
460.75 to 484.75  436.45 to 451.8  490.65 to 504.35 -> -1.70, 0.961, 1.25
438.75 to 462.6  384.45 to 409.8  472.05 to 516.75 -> 3.15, 1.23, 1.23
